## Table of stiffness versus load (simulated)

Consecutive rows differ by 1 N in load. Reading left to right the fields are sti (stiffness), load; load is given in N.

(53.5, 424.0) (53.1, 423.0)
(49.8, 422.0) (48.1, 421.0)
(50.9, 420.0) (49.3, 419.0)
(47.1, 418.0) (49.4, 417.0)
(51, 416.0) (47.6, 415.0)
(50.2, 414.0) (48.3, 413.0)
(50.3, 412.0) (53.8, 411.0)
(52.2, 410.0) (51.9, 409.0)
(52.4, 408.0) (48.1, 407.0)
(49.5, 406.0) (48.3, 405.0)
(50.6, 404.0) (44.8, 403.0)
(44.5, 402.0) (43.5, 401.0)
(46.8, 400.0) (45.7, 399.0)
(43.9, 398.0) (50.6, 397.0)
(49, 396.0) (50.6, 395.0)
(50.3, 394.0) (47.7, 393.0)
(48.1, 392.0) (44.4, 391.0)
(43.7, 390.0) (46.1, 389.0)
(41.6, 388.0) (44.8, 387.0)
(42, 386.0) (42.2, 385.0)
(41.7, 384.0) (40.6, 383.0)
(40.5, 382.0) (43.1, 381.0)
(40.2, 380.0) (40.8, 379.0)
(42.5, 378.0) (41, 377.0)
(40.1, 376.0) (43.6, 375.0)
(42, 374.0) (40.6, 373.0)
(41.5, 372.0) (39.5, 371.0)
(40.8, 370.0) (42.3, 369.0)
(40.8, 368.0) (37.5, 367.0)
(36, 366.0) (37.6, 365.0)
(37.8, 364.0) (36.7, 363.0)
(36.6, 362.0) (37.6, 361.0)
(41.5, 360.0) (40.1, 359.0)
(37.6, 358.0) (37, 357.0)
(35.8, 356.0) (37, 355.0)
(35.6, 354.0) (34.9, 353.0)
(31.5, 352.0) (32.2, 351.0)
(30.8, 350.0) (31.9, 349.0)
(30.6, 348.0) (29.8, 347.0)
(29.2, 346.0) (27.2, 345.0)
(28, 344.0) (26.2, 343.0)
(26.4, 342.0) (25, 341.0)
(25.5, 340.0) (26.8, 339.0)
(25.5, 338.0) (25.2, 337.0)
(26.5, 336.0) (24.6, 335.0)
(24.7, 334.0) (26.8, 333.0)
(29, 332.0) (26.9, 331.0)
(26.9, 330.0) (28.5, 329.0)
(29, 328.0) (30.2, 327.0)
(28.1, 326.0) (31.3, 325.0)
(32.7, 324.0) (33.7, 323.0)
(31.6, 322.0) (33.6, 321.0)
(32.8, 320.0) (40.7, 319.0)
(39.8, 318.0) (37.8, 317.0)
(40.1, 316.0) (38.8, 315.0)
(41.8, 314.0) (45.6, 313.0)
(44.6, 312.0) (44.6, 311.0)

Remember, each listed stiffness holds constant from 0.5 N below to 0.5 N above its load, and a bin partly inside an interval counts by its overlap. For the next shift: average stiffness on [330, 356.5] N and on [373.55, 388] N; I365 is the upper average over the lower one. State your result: 1.4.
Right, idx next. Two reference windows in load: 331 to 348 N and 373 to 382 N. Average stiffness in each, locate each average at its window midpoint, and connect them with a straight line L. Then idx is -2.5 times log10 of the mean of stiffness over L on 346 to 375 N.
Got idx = -0.06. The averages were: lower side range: 26.8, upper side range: 41.5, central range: 36.9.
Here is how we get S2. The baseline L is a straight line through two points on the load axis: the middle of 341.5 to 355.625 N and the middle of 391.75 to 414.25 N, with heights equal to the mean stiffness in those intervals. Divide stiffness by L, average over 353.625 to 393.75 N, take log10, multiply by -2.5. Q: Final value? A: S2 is -0.048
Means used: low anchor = 30.9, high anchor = 48.7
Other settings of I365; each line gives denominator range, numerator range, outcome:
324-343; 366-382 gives 1.51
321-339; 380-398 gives 1.58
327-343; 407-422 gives 1.88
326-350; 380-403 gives 1.63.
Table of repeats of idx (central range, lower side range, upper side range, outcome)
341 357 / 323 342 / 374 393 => 0.048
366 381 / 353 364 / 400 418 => 0.001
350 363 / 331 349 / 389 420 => -0.117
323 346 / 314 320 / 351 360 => 0.346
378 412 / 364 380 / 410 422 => -0.021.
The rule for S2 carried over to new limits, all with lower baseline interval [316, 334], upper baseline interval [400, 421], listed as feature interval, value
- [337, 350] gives 0.27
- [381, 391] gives 0.04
